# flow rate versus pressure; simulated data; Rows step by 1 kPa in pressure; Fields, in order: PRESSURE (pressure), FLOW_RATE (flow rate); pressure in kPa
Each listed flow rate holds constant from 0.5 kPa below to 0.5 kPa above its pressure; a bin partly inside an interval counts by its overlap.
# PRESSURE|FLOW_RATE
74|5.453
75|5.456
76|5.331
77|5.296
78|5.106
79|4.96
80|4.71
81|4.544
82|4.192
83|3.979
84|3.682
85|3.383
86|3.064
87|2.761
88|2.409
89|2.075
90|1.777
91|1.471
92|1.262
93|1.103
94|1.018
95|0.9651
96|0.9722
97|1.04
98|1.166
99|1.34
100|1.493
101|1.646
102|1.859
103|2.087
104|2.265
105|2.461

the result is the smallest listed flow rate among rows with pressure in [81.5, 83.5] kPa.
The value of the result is 3.979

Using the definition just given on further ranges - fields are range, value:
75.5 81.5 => 4.544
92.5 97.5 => 0.9651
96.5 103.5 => 1.04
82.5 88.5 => 2.409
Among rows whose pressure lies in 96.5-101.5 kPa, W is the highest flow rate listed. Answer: 1.646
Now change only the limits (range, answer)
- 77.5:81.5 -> 5.106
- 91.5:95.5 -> 1.262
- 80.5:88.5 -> 4.544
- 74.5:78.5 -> 5.456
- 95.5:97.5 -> 1.04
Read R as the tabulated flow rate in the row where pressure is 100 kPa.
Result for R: 1.493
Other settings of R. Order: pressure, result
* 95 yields 0.9651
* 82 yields 4.192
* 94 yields 1.018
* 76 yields 5.331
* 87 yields 2.761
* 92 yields 1.262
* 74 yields 5.453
